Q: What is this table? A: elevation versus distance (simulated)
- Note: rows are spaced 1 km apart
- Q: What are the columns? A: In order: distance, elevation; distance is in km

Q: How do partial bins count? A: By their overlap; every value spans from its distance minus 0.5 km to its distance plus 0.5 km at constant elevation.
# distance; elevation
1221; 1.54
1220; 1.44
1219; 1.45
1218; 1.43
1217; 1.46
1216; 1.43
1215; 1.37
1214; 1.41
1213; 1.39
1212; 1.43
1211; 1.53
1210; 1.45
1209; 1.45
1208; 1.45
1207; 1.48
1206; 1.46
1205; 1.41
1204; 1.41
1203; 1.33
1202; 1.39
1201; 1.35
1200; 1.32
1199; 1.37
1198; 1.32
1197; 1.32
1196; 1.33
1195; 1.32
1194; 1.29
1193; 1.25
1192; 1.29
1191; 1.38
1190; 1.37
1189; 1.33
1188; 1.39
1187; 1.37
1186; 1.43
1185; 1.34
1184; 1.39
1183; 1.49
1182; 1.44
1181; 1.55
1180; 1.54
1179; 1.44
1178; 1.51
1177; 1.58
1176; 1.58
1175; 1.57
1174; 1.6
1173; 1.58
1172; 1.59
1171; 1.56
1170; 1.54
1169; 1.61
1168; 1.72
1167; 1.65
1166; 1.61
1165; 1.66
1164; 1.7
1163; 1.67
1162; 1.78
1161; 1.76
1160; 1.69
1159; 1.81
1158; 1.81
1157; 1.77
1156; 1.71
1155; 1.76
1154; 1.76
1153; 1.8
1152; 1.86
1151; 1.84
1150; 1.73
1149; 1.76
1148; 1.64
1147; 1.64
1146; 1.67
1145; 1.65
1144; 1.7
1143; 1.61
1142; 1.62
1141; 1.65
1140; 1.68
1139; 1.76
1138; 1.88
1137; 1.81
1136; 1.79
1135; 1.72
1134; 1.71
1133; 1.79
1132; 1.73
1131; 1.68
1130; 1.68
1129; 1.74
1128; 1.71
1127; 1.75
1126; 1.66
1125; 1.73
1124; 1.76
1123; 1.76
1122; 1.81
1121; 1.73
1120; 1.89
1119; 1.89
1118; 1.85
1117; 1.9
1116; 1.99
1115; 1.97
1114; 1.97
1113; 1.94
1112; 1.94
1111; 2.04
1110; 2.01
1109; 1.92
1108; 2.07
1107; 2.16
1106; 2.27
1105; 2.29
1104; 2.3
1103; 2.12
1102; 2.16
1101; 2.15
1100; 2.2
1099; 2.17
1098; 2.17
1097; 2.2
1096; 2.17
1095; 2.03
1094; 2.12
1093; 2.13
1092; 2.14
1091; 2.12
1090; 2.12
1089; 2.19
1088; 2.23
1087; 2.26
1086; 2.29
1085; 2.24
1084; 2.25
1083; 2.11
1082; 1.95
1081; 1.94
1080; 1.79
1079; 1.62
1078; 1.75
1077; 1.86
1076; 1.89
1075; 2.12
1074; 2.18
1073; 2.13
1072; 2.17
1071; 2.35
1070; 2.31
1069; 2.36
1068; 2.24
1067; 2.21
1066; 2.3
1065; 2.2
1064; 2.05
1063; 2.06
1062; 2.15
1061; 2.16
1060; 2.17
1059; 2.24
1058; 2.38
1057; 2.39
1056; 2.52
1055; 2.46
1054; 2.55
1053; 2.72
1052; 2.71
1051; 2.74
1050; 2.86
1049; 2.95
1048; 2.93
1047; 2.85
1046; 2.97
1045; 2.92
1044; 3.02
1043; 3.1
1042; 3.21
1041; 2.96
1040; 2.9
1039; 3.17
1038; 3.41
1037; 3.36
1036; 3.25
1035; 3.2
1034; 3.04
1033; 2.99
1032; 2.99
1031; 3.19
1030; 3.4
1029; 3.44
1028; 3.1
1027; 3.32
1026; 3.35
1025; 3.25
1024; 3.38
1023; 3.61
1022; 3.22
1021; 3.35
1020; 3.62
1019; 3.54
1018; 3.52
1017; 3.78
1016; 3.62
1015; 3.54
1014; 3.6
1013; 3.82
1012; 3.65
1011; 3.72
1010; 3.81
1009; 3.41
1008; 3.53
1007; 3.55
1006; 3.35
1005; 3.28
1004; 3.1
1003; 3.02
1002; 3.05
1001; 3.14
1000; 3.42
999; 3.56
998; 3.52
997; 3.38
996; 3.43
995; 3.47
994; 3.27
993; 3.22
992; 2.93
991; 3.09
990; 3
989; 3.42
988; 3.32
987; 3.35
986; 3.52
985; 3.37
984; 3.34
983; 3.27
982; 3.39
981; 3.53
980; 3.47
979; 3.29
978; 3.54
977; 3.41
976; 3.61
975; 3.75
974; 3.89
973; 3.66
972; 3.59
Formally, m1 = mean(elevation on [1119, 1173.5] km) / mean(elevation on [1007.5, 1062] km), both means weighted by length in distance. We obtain 0.55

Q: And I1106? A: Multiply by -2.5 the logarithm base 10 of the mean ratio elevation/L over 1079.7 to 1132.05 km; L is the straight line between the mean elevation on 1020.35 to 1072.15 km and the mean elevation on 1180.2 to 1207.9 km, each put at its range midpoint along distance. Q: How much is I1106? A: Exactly 0.116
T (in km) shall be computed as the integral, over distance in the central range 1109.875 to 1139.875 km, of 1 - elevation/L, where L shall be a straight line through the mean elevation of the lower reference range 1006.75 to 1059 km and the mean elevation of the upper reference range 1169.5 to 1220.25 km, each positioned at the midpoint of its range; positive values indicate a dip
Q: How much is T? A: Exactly 5.1 km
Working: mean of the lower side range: 3.18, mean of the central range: 1.82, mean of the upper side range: 1.43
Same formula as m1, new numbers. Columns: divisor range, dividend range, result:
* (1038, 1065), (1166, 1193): 0.56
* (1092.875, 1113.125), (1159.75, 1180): 0.76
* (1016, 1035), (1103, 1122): 0.60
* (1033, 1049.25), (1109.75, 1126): 0.61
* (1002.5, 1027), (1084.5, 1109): 0.62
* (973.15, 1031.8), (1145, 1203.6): 0.45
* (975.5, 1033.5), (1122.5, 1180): 0.50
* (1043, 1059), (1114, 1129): 0.67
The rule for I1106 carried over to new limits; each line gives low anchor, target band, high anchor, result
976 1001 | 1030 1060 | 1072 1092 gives -0.12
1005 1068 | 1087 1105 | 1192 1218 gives 0.14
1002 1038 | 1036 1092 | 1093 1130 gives 0.13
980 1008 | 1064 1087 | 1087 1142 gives 0.14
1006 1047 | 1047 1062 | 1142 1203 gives 0.18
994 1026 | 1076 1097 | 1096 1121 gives 0.15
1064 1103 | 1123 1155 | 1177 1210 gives 0.02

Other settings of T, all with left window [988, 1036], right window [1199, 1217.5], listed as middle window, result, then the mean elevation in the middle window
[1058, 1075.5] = 3.8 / 2.21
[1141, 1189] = 5.7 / 1.62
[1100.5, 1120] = 2.8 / 2.05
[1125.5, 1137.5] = 2.5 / 1.73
